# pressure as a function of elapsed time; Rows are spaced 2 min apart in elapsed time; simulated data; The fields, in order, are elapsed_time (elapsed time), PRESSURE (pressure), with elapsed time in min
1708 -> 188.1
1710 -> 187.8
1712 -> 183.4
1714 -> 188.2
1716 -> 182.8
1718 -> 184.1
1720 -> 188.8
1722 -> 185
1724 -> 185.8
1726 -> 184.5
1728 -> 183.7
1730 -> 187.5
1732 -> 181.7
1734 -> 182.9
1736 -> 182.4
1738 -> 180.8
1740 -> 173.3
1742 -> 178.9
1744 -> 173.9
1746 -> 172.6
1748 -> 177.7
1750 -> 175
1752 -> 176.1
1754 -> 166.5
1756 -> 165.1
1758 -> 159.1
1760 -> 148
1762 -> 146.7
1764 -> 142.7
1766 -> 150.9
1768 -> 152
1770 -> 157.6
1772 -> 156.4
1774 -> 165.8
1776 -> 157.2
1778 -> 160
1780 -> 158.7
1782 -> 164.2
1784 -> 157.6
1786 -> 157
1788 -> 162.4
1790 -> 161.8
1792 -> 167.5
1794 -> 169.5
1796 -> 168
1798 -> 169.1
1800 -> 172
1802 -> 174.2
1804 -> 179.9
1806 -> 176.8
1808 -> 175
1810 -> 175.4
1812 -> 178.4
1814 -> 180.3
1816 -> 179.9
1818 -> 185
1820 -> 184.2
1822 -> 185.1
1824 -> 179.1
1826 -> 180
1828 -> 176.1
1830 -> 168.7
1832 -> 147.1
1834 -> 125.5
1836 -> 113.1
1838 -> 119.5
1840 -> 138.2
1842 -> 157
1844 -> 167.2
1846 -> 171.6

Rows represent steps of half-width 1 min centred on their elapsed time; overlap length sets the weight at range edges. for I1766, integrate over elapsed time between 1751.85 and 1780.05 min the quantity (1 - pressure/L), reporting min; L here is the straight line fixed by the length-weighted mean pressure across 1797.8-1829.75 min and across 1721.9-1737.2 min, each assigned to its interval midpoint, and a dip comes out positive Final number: 3.8 min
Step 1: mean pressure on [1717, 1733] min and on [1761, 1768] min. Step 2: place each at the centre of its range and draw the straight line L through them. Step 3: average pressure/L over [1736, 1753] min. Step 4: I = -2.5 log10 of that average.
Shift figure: -0.06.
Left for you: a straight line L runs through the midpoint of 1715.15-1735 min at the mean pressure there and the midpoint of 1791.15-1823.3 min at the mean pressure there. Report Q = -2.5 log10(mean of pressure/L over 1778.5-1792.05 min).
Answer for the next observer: 0.114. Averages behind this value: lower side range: 185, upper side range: 176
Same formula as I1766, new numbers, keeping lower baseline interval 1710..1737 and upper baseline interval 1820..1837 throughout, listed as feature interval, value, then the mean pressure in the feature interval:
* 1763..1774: 1.3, 153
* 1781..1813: -0.3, 169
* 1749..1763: 1.2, 162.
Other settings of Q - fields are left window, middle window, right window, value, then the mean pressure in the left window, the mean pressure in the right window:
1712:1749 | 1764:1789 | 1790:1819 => 0.13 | 182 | 175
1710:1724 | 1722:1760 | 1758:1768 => -0.06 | 186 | 149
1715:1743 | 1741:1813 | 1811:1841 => 0.05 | 183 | 163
